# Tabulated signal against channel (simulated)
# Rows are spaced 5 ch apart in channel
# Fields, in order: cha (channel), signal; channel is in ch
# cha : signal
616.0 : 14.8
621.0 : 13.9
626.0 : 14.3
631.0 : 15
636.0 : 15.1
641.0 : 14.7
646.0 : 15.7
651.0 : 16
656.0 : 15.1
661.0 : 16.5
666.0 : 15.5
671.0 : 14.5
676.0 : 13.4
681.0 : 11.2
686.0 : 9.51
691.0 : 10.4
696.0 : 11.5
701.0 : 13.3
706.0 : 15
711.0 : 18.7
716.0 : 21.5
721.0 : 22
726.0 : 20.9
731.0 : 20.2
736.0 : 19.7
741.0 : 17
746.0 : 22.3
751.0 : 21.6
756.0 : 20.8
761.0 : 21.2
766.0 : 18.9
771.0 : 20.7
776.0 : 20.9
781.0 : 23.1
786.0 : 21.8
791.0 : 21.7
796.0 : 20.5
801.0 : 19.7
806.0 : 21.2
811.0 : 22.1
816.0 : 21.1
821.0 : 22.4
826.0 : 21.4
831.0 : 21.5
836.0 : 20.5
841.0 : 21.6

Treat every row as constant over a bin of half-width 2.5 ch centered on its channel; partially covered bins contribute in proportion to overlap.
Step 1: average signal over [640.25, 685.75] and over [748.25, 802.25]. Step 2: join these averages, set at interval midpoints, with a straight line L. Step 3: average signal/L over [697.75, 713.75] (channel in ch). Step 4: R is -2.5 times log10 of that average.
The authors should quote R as 0.10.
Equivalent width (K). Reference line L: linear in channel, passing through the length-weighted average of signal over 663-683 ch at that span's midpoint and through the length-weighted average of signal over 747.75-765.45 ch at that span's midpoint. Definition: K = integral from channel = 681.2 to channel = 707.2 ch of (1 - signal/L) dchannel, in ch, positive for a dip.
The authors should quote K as 6.5 ch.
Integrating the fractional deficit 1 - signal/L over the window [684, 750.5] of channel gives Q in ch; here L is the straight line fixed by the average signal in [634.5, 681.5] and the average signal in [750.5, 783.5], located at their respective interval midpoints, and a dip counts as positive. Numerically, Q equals 4.05 ch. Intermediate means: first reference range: 14.9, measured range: 17.3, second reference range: 21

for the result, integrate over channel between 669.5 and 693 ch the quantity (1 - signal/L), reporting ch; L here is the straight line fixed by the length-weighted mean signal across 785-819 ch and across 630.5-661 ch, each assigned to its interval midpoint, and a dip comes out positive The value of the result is 6.97 ch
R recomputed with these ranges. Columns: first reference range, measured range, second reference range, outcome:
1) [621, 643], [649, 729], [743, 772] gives 0.14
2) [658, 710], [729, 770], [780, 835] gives -0.15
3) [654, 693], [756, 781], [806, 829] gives -0.10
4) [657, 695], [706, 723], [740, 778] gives -0.20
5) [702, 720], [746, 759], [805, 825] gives -0.09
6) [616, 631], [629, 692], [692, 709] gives -0.02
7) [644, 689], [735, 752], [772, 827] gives -0.10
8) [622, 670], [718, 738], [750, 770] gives -0.09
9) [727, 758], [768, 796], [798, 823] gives -0.03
